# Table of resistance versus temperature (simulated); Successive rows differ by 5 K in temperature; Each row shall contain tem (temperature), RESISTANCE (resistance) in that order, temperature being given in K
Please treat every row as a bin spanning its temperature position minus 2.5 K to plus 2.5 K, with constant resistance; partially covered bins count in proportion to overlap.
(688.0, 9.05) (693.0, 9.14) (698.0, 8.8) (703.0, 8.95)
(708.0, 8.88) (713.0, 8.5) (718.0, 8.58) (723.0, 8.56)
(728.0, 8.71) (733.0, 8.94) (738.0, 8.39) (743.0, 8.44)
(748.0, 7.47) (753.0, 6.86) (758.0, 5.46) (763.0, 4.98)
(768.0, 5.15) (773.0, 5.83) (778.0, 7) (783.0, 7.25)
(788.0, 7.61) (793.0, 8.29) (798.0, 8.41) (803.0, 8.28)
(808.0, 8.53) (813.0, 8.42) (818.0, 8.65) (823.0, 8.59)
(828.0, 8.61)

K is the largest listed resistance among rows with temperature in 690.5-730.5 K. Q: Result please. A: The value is 9.14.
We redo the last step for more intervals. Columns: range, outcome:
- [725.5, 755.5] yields 8.94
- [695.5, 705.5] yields 8.95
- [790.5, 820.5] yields 8.65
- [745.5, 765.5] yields 7.47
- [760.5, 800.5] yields 8.41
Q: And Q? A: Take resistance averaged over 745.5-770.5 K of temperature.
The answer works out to 5.98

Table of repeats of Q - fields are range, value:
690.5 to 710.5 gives 8.94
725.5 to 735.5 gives 8.82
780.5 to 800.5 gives 7.89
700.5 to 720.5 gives 8.73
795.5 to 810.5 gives 8.41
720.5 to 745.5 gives 8.61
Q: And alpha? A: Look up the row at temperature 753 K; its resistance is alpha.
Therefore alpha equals 6.86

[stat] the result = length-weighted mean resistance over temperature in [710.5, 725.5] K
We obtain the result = 8.55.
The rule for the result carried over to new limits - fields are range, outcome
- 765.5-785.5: 6.31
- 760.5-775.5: 5.32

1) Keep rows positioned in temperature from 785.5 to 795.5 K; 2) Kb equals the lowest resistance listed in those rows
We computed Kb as 7.61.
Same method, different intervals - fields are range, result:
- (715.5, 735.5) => 8.56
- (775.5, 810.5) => 7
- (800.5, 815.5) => 8.28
